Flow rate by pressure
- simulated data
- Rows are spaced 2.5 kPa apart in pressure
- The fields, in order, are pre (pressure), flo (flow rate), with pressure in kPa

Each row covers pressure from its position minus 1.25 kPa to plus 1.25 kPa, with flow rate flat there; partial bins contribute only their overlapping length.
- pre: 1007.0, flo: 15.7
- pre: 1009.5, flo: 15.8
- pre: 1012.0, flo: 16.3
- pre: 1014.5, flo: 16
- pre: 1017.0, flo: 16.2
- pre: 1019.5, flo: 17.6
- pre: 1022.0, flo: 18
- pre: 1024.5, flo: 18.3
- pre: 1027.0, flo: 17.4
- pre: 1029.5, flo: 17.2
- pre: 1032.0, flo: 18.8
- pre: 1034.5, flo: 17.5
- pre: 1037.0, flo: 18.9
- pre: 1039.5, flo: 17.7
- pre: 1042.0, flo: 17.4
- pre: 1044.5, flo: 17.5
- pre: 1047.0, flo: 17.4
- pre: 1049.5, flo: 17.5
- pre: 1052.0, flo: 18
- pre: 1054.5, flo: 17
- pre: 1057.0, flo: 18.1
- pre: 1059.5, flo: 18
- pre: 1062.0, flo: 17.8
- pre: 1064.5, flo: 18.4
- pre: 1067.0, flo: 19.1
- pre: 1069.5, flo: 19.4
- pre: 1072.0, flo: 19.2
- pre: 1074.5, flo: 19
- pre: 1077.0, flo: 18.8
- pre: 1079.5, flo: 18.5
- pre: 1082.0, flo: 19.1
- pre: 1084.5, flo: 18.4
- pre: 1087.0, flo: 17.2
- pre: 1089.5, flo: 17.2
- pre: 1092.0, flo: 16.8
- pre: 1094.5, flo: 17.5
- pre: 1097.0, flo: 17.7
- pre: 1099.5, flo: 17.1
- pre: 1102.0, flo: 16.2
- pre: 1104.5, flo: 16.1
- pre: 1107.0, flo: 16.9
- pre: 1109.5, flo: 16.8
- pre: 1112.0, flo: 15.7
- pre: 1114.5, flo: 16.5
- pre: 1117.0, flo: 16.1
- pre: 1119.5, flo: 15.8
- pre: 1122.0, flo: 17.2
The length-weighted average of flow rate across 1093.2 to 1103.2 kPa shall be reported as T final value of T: 17.1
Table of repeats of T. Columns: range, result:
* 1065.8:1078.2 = 19.1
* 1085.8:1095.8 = 17.2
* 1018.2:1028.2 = 17.8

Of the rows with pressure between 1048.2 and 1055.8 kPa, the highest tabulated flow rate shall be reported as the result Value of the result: 18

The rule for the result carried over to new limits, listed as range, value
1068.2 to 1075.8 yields 19.4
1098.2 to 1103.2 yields 17.1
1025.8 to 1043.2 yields 18.9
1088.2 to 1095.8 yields 17.5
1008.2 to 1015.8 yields 16.3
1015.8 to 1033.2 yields 18.8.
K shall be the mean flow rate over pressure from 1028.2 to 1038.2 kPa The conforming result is 18.1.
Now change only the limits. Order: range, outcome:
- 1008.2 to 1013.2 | 16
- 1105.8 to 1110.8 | 16.8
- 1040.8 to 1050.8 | 17.5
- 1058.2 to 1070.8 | 18.5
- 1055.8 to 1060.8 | 18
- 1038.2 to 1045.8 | 17.5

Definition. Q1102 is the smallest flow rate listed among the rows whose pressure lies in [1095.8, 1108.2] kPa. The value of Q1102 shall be 16.1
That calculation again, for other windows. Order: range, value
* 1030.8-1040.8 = 17.5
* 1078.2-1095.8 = 16.8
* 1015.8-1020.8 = 16.2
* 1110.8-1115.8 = 15.7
